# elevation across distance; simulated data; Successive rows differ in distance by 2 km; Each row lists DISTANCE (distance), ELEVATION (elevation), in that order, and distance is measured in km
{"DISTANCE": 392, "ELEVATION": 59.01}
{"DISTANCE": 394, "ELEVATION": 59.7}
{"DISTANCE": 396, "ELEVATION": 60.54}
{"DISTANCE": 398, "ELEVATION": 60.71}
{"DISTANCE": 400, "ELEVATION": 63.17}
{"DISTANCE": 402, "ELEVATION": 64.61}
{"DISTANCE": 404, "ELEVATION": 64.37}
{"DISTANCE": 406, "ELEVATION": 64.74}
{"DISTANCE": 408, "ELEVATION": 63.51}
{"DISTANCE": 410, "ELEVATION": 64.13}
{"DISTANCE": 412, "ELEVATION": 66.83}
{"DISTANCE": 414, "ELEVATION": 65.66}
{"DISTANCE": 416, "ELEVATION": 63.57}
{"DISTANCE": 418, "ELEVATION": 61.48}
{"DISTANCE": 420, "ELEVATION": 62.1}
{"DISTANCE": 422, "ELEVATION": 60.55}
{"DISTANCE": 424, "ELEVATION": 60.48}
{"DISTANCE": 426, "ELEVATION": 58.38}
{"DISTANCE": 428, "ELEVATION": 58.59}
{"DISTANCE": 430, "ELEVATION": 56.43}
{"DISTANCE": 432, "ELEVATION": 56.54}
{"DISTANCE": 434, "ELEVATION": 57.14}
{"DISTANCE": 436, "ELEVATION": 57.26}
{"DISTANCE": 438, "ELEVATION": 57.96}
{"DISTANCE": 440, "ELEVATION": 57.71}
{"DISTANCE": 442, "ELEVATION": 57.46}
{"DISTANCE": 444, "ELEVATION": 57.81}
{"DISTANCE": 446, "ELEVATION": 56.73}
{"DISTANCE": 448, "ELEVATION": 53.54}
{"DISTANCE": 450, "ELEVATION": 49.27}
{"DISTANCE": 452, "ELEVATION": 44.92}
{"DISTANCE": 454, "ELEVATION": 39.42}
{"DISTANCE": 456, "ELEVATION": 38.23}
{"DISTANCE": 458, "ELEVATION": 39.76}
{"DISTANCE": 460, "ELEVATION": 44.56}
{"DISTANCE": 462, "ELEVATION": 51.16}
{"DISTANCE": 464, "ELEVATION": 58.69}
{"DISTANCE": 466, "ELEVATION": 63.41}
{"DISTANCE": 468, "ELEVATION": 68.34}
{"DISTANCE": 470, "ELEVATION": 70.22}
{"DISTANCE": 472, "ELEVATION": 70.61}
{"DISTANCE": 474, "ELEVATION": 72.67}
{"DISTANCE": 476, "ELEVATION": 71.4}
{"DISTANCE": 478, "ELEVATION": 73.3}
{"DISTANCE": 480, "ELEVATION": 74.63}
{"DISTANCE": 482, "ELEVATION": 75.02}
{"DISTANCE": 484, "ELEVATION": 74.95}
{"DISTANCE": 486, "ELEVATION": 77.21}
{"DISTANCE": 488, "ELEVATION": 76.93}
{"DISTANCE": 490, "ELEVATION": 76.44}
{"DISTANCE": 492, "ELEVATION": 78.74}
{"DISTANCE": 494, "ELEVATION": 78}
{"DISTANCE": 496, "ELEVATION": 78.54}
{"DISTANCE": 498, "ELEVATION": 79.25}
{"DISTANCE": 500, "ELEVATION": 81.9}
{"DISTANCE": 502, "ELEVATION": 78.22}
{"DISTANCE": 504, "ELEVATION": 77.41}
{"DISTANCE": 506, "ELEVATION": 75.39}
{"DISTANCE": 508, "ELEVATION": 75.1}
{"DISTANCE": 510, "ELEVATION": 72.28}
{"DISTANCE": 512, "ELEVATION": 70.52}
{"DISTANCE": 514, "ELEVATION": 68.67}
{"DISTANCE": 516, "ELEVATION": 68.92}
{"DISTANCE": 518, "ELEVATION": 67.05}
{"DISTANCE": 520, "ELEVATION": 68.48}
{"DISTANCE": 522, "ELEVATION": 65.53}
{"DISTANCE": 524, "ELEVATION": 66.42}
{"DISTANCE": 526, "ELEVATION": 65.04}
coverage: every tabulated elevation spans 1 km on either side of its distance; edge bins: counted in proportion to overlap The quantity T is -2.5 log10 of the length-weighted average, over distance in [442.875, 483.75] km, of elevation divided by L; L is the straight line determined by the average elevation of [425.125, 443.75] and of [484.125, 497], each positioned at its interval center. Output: 0.16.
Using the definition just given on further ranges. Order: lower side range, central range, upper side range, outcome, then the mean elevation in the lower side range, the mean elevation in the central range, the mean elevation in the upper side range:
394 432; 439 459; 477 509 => 0.35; 62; 49.5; 76.9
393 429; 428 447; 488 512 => 0.17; 62.4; 57.3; 77.1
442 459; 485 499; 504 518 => -0.21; 48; 77.9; 71.9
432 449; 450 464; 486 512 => 0.37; 56.9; 44.6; 77.1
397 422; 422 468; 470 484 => 0.26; 63.6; 53.9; 72.9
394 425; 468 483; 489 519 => -0.01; 63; 72.3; 75.1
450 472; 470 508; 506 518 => -0.21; 52.6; 76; 71.1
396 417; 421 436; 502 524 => 0.13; 64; 58.2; 71.1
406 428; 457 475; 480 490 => 0.20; 62.6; 59.9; 75.9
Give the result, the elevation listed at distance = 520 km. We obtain 68.48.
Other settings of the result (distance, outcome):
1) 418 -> 61.48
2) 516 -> 68.92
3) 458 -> 39.76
